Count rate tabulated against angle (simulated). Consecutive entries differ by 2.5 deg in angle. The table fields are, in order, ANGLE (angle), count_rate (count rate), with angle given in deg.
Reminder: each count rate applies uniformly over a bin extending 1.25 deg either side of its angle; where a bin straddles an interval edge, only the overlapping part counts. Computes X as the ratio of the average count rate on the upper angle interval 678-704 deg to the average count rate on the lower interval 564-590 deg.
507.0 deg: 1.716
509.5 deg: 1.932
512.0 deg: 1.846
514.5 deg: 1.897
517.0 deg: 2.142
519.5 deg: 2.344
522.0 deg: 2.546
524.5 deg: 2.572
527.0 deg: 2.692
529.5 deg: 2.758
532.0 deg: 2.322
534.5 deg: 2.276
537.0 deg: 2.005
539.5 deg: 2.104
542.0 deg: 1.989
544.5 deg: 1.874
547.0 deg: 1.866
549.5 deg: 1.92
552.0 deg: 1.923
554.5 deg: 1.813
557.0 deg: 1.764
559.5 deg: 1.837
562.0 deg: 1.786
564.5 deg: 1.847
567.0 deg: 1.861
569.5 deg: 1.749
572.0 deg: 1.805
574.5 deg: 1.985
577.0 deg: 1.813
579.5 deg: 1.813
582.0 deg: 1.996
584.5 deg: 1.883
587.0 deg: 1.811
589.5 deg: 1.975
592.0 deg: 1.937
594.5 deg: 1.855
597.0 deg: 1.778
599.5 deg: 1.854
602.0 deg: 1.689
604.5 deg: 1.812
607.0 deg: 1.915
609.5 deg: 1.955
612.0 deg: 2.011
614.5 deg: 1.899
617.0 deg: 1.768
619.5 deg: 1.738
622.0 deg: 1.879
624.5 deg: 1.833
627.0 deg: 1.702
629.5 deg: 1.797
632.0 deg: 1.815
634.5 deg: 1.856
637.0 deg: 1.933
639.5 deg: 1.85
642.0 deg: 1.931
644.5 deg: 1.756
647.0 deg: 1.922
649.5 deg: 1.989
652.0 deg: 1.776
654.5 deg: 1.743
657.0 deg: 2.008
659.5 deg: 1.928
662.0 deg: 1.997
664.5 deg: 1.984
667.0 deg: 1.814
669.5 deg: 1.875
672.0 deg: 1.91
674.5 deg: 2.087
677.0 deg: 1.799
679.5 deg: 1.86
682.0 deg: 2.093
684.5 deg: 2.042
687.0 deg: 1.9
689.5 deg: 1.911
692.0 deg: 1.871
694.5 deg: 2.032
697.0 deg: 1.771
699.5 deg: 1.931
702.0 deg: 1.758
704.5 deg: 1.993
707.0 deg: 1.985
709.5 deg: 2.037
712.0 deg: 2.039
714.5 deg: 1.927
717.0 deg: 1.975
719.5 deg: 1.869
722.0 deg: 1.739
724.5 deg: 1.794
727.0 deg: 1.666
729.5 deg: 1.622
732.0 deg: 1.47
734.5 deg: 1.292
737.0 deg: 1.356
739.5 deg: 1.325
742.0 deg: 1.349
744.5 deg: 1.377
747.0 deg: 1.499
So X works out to 1.0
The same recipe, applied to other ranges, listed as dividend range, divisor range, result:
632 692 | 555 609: 1.03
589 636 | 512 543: 0.81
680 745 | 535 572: 0.94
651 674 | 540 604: 1.02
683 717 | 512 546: 0.86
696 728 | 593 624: 1.02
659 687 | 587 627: 1.05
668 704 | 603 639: 1.04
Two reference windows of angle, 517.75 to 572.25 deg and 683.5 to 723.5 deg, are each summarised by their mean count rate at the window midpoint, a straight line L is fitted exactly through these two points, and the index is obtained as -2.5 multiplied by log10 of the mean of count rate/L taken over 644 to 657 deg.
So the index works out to 0.07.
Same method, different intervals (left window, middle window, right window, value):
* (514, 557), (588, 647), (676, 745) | 0.08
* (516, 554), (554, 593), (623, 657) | 0.12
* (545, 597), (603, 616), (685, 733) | -0.03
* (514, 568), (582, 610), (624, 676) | 0.07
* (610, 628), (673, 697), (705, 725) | -0.03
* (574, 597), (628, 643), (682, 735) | 0.01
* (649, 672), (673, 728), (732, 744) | -0.19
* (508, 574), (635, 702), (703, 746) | -0.06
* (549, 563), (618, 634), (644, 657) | 0.03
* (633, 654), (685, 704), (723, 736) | -0.12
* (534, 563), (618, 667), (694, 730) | 0.02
